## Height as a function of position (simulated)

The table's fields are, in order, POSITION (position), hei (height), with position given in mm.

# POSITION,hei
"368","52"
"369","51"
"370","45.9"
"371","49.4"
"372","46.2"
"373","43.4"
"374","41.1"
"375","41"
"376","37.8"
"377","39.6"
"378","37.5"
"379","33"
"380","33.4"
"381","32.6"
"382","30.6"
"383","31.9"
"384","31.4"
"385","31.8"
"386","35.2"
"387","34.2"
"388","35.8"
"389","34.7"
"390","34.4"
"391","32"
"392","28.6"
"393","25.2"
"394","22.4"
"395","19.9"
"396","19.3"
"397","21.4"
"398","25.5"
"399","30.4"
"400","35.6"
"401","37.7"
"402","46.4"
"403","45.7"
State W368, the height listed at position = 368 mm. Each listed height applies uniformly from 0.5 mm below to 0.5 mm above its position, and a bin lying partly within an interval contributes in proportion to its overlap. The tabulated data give 52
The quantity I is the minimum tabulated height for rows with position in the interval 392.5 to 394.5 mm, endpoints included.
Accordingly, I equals 22.4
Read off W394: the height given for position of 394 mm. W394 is 22.4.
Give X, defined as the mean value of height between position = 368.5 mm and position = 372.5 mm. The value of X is 48.1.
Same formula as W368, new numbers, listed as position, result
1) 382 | 30.6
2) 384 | 31.4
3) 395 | 19.9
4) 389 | 34.7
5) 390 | 34.4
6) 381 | 32.6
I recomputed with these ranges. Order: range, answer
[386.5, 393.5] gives 25.2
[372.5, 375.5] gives 41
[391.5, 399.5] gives 19.3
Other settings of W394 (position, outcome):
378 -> 37.5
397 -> 21.4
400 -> 35.6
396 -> 19.3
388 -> 35.8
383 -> 31.9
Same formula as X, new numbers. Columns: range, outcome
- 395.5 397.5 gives 20.4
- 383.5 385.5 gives 31.6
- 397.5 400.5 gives 30.5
